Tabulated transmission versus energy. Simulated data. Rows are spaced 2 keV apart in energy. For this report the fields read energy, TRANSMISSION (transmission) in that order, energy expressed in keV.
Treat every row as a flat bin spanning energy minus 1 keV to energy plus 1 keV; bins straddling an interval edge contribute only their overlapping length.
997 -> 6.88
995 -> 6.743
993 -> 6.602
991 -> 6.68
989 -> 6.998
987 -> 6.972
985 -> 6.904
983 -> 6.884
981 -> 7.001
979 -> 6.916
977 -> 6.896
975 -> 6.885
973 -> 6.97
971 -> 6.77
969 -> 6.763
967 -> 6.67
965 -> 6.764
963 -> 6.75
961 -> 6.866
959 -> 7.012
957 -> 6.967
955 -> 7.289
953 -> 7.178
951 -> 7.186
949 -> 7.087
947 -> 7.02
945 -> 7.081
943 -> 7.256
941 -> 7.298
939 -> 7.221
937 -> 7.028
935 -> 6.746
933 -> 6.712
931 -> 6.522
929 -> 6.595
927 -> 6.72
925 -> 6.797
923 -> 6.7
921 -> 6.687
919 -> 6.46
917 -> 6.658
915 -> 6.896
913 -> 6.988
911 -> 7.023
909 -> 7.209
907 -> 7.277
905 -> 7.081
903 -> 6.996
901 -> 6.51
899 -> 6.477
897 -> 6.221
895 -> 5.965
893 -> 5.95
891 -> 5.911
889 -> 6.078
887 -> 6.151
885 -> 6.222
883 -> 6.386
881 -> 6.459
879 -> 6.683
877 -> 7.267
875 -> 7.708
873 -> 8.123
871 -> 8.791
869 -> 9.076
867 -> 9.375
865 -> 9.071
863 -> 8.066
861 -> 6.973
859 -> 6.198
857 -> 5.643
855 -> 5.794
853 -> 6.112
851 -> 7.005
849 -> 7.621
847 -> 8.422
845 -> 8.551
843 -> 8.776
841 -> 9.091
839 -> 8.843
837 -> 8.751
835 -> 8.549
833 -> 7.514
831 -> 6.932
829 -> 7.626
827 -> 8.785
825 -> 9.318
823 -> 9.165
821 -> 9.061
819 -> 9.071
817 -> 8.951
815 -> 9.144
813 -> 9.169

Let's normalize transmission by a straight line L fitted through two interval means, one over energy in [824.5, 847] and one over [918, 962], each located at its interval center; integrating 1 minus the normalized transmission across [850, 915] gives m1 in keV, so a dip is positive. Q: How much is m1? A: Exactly 6.6 keV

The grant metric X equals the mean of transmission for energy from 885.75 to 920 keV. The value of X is 6.58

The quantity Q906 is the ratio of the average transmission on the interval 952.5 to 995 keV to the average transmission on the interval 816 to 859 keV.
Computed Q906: 0.9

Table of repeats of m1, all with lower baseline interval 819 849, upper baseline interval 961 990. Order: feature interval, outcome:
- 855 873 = 0.80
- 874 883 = 1.17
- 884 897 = 2.97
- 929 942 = 0.77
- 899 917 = 1.65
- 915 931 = 1.74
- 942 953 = 0.09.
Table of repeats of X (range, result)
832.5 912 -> 7.3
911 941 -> 6.79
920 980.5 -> 6.91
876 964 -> 6.76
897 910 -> 6.87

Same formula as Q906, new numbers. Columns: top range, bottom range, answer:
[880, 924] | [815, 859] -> 0.81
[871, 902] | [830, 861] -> 0.87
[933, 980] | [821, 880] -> 0.88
